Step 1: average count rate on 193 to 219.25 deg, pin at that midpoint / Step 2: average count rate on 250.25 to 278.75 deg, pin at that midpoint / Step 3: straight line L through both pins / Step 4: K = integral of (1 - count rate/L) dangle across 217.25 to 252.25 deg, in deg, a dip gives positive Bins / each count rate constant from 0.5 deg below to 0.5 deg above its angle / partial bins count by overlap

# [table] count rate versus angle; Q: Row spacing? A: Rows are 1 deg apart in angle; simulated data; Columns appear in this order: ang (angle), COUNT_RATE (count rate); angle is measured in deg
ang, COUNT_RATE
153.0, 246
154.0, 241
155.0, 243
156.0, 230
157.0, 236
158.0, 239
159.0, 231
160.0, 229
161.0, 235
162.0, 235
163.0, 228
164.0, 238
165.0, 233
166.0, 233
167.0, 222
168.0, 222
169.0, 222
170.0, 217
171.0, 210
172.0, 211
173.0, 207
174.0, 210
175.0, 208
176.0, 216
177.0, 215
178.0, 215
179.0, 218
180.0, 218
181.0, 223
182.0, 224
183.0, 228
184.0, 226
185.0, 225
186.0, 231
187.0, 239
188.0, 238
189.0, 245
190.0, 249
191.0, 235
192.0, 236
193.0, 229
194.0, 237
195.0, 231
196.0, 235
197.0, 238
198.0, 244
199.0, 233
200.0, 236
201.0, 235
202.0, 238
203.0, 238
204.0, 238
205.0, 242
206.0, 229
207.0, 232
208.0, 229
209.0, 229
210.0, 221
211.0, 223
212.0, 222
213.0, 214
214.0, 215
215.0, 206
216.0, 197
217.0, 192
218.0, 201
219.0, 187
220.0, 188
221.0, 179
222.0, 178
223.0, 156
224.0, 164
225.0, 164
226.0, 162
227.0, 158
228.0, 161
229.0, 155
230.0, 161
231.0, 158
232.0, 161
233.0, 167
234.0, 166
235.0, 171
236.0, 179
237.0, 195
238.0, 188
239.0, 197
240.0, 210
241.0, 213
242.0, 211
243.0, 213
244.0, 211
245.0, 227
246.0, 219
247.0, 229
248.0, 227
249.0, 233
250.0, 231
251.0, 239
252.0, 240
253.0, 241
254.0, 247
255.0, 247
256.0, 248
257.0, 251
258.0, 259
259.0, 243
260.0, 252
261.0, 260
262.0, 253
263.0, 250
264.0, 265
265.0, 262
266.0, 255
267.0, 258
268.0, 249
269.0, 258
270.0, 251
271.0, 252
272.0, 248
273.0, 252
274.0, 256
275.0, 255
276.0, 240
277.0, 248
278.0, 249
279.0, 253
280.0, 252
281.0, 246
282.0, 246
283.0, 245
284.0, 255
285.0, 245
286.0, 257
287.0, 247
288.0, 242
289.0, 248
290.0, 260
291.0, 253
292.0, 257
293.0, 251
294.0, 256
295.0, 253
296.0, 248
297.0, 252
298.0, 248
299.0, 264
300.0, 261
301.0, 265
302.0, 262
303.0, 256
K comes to 6.9 deg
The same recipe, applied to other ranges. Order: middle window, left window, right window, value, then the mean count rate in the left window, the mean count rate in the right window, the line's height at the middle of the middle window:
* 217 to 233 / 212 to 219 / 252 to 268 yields 3.3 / 204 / 252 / 214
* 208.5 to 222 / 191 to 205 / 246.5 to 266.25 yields 1.9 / 236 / 246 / 239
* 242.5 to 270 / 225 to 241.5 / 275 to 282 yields -4.1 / 175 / 248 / 212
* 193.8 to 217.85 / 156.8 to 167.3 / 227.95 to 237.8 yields -4.2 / 233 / 168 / 193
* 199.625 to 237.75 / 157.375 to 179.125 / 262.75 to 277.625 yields 6.7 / 223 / 253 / 238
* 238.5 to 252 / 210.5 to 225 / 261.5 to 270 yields 0.5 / 193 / 256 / 229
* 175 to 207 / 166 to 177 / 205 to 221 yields -2.6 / 215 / 212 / 214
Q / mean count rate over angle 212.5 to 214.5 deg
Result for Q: 214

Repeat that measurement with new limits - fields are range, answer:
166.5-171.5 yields 219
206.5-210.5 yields 228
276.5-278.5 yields 248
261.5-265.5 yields 258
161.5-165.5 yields 234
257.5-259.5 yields 251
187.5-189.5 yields 242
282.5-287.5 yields 250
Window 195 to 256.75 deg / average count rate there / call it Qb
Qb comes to 208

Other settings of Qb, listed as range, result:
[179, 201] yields 233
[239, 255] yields 226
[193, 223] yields 219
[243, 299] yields 247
